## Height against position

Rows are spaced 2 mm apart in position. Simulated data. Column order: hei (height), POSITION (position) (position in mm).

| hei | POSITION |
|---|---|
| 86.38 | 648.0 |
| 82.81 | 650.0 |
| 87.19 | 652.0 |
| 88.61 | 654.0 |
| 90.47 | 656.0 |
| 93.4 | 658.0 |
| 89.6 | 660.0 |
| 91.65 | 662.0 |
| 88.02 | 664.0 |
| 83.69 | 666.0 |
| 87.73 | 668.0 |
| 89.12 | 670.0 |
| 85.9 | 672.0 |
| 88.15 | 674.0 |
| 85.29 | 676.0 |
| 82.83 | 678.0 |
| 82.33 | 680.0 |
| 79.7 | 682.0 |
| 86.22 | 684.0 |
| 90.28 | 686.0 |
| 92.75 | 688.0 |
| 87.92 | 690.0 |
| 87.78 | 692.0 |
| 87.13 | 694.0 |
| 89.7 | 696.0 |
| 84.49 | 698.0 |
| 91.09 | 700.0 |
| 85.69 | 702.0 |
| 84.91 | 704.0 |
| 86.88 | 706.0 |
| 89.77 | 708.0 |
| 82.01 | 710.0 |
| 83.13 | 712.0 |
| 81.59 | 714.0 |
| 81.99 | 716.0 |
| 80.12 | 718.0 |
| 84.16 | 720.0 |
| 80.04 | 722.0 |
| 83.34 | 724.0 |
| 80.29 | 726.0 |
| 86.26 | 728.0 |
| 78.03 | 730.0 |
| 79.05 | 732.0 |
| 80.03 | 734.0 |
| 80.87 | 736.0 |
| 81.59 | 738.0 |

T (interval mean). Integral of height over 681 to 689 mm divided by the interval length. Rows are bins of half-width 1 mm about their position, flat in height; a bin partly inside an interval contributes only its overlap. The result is 87.2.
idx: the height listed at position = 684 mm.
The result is 86.22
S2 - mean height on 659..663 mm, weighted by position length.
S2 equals 90.6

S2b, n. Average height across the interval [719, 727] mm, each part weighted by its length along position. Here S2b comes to 82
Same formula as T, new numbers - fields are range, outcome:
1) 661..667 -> 87.8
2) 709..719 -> 81.8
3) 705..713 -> 85.4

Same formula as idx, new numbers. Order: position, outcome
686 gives 90.28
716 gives 81.99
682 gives 79.7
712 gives 83.13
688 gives 92.75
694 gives 87.13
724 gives 83.34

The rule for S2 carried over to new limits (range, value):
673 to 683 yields 83.7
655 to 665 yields 90.6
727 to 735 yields 80.8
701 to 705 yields 85.3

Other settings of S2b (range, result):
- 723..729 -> 83.3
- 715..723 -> 81.6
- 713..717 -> 81.8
